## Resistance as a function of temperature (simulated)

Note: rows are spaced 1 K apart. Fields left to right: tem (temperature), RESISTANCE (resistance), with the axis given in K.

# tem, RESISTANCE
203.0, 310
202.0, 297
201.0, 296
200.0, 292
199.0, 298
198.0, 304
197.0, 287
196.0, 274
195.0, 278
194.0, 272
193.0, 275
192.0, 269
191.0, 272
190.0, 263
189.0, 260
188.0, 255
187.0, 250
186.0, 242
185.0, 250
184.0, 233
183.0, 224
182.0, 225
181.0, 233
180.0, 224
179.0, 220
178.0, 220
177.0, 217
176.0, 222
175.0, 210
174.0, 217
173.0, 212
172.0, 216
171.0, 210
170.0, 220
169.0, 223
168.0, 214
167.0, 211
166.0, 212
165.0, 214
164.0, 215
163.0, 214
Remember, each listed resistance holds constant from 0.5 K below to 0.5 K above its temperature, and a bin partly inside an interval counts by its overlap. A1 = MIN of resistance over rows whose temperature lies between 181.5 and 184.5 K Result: 224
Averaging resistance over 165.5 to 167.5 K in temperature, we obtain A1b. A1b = 212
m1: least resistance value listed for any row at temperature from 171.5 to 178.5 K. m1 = 210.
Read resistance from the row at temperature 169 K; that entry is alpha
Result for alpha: 223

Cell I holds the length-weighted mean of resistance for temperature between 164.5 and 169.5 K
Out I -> 215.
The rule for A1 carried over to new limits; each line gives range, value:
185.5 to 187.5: 242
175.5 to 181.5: 217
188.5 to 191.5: 260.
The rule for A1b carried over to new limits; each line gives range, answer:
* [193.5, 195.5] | 275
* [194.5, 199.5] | 288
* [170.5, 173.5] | 213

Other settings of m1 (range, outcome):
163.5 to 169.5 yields 211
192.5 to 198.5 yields 272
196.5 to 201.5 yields 287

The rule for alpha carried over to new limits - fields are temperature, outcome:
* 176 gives 222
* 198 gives 304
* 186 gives 242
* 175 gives 210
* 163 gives 214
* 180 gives 224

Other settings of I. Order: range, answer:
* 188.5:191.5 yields 265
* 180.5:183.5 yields 227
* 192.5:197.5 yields 277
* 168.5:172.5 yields 217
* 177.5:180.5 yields 221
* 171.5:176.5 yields 215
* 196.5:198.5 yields 296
